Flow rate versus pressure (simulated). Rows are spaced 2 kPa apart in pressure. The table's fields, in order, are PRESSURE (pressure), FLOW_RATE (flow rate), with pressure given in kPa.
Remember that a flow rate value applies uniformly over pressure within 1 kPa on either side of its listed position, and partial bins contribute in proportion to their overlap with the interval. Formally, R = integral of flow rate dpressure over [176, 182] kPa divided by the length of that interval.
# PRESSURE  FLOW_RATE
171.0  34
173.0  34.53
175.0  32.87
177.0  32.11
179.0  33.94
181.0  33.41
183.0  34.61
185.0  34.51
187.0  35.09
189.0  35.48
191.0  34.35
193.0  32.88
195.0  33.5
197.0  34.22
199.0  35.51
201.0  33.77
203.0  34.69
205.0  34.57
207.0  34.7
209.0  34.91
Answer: 33.2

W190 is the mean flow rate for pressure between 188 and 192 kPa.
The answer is 34.9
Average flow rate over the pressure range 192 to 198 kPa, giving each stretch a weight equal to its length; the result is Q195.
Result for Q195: 33.5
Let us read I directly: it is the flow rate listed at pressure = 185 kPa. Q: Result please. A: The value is 34.51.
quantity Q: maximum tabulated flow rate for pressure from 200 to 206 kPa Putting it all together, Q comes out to 34.69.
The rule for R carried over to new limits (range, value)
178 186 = 34.1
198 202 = 34.6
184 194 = 34.5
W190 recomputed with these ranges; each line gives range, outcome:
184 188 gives 34.8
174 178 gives 32.5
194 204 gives 34.3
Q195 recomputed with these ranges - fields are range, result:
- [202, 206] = 34.6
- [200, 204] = 34.2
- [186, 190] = 35.3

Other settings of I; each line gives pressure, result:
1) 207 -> 34.7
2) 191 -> 34.35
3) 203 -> 34.69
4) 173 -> 34.53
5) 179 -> 33.94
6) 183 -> 34.61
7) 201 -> 33.77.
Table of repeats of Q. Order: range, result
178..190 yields 35.48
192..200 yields 35.51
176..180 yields 33.94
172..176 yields 34.53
